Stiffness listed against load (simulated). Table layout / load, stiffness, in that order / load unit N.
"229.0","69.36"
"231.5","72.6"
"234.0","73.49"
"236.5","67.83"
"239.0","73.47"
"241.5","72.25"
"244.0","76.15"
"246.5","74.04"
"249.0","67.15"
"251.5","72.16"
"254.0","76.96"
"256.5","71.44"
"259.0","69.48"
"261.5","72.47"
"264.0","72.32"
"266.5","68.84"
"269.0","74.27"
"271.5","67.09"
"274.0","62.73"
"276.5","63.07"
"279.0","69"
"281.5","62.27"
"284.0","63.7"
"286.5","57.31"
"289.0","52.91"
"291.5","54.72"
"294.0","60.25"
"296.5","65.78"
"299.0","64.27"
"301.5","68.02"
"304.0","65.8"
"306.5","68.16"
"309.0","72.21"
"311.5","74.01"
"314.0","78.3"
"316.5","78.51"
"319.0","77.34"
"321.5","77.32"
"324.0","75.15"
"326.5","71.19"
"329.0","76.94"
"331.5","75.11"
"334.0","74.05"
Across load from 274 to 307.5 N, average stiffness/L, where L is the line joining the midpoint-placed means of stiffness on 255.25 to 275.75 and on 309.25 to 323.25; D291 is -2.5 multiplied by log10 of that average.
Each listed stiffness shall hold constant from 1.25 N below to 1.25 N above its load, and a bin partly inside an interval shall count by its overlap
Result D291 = 0.17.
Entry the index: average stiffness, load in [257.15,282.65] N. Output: 68.3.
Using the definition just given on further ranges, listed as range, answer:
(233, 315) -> 68.2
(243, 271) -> 72.1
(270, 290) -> 62.5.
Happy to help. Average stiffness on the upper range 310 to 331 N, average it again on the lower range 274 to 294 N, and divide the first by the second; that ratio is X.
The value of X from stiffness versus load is 1.3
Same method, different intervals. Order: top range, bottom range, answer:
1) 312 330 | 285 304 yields 1.25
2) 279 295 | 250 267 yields 0.82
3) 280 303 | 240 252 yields 0.84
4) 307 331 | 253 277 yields 1.08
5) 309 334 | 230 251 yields 1.05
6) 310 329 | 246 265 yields 1.06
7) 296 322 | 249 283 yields 1.04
